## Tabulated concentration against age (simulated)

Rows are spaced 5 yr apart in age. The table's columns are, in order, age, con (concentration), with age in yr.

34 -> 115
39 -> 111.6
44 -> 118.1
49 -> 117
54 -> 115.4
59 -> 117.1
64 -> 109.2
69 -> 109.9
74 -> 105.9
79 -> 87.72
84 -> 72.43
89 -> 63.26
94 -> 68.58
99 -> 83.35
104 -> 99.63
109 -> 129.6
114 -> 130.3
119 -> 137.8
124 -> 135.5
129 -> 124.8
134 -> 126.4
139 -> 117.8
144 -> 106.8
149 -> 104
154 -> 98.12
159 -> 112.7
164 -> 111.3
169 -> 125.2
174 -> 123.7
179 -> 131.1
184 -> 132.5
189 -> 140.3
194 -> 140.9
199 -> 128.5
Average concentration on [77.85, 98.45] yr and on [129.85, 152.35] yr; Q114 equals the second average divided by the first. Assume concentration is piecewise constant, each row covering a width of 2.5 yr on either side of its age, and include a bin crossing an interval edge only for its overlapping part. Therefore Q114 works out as 1.56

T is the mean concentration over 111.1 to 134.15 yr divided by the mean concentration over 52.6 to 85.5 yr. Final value 1.28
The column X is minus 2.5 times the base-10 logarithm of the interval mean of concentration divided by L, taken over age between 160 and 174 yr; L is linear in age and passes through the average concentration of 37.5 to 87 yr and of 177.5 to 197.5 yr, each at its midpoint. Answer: 0.11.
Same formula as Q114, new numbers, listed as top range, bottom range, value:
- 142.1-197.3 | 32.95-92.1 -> 1.17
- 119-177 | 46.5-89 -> 1.16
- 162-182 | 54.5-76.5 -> 1.11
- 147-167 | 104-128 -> 0.83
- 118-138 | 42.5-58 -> 1.11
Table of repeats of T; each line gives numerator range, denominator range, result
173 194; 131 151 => 1.17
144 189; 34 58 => 1.02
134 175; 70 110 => 1.28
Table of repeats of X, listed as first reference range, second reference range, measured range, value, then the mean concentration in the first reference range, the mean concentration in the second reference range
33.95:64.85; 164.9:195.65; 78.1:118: 0.28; 115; 131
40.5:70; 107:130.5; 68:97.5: 0.41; 115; 132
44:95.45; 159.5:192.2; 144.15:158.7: 0.16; 98.3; 127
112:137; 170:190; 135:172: 0.17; 131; 131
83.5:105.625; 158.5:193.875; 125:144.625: -0.20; 77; 127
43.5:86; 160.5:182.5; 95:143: -0.04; 106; 123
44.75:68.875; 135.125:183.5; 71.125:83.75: 0.23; 114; 116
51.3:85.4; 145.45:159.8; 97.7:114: -0.06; 104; 104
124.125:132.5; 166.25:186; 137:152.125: 0.18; 128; 128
